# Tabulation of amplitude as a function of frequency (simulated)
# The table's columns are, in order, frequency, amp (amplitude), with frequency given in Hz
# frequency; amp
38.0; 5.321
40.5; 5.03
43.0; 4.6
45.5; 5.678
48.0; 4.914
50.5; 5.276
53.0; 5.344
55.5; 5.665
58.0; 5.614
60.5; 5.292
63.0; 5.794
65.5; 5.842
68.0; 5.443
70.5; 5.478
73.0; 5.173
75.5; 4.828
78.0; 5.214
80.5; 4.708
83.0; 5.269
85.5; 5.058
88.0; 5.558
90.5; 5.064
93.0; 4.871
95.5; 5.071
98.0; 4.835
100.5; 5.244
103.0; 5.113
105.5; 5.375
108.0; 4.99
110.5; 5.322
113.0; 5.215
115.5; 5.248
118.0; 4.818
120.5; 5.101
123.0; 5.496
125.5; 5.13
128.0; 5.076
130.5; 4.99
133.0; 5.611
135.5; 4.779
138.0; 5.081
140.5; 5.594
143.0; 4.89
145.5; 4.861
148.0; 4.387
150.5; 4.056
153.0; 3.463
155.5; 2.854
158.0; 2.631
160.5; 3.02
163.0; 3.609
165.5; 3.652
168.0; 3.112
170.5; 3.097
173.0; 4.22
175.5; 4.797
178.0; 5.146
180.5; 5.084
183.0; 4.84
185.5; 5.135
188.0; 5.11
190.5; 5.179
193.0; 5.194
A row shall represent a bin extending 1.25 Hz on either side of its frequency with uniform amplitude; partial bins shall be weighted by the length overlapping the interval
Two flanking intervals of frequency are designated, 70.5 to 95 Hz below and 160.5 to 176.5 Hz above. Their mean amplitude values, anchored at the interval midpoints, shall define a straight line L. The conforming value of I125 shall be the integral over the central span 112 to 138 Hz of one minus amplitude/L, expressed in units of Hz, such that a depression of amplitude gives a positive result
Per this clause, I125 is -4.4 Hz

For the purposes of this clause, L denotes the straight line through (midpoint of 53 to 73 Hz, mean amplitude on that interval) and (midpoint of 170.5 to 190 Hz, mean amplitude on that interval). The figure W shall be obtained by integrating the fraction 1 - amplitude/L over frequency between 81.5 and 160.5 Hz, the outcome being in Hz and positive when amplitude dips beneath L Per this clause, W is 5.3 Hz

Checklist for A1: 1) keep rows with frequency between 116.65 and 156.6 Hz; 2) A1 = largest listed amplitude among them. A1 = 5.611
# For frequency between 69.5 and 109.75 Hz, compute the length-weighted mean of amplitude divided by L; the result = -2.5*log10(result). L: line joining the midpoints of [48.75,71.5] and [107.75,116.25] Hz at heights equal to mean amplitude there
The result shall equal 0.05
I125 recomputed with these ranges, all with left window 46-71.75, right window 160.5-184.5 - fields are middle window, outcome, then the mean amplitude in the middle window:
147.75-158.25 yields 2.1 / 3.47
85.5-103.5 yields -0.2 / 5.1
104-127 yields -1.9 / 5.19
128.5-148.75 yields -2.3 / 5.04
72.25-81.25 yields 0.5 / 4.99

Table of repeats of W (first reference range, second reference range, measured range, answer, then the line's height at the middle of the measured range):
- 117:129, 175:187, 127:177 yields 8.7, 5.07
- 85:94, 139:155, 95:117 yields -0.9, 4.96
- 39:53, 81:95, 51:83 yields -1.4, 5.13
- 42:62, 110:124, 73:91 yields 0.5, 5.26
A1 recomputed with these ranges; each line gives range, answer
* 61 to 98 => 5.842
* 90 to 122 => 5.375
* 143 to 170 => 4.89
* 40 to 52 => 5.678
